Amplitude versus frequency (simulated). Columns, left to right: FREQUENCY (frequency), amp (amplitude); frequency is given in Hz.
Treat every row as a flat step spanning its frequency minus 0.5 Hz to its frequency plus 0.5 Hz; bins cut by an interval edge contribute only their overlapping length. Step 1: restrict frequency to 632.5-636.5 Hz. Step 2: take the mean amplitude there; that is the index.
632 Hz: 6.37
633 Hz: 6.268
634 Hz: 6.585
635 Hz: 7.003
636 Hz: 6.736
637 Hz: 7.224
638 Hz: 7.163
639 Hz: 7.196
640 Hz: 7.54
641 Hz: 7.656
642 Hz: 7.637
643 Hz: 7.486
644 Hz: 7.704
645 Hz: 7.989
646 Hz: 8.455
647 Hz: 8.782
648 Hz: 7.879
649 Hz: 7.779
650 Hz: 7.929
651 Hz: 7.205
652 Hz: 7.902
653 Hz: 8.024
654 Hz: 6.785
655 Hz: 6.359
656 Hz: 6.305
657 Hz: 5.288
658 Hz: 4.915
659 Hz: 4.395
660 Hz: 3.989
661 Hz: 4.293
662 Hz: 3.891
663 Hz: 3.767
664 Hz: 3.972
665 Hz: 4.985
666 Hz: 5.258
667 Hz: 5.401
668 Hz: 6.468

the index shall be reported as 6.65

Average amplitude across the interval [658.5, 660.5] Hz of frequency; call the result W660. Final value 4.19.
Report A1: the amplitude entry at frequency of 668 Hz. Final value 6.468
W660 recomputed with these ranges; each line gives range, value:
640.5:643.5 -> 7.59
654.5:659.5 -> 5.45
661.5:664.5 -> 3.88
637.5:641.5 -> 7.39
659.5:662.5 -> 4.06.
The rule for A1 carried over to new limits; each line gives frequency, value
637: 7.224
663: 3.767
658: 4.915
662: 3.891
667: 5.401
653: 8.024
